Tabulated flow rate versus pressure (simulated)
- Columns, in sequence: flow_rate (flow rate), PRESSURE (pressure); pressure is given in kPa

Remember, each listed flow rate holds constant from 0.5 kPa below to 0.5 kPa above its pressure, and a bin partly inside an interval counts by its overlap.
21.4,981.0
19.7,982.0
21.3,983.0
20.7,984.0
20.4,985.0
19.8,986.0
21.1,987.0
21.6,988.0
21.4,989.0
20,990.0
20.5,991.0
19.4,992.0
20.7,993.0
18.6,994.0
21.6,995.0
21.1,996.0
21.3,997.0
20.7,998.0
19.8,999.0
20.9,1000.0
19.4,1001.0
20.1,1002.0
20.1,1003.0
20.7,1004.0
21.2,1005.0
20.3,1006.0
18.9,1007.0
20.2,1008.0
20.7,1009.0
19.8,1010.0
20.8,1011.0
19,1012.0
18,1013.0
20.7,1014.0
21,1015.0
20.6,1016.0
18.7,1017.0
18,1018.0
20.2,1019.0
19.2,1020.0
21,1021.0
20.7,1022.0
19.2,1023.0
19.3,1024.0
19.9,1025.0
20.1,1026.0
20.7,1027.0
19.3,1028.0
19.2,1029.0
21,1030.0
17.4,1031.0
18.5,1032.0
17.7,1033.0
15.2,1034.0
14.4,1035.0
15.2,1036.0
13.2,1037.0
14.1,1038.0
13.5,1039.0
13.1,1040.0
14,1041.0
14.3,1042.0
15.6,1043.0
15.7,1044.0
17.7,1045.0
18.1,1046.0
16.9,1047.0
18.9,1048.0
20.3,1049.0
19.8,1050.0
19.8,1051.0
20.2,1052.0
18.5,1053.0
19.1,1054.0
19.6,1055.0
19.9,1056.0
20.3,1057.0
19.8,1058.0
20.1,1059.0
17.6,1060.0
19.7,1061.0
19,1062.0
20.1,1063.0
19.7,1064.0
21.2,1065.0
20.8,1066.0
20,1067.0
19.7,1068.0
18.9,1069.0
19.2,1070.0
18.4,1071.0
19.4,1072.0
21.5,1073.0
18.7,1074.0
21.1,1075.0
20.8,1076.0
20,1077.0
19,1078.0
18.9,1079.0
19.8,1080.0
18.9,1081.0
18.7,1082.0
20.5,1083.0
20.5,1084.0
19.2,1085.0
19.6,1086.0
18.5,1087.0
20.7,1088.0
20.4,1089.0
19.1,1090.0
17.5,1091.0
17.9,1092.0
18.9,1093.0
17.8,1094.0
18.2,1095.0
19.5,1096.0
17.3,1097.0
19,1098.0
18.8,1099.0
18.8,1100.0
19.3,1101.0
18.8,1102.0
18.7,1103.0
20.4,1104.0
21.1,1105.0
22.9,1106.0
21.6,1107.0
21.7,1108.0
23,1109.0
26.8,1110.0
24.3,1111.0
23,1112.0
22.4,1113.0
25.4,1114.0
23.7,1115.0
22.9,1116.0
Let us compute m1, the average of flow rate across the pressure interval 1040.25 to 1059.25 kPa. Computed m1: 18.3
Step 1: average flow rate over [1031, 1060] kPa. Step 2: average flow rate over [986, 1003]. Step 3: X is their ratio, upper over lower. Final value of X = 0.84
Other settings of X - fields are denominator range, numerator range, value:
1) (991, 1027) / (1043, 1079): 0.96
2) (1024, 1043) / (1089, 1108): 1.15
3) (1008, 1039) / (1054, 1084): 1.05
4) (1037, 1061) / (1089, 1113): 1.15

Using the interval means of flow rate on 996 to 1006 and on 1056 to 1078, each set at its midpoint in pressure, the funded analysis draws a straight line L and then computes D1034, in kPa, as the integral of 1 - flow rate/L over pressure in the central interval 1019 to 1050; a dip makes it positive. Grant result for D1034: 4.0 kPa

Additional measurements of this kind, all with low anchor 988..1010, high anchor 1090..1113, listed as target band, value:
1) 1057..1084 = 0.79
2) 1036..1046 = 2.73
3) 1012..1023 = 0.33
